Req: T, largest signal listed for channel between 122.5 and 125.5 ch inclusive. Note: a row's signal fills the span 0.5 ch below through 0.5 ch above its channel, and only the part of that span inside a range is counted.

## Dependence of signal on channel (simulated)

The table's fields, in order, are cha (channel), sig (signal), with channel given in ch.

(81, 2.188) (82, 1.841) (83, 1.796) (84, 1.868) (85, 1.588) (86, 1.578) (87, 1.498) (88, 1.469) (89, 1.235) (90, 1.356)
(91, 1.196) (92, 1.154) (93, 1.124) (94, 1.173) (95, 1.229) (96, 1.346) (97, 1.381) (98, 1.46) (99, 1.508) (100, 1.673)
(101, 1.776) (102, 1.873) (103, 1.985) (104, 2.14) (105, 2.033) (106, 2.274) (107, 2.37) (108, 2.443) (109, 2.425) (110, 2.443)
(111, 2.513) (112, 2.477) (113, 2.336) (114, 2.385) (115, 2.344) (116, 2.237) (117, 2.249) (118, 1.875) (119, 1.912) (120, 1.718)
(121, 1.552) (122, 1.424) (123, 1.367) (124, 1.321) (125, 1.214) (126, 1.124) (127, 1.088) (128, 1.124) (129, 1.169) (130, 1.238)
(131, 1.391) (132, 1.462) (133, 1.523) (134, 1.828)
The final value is 1.367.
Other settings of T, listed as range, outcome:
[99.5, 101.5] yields 1.776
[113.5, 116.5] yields 2.385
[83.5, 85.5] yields 1.868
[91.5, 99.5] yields 1.508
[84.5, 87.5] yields 1.588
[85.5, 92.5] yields 1.578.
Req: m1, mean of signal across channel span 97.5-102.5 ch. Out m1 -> 1.66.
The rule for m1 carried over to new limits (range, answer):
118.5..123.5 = 1.59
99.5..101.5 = 1.72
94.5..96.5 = 1.29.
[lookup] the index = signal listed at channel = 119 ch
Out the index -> 1.912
